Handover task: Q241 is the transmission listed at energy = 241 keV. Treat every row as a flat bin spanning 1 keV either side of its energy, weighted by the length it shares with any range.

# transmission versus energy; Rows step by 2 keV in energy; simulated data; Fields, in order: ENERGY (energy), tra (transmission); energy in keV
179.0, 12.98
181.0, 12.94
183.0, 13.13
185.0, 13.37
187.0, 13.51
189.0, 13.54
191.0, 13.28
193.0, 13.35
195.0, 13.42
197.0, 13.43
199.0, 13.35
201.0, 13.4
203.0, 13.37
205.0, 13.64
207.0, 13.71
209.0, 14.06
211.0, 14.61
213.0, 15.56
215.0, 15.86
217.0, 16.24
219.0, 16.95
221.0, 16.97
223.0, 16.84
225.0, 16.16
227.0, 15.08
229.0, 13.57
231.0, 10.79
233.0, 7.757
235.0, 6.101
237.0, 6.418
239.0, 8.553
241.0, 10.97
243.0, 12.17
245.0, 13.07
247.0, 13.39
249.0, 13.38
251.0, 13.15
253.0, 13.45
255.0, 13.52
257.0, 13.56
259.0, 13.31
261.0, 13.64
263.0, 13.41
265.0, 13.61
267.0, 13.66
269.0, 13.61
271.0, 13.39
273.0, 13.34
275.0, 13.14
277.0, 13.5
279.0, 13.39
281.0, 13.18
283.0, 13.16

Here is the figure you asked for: 10.97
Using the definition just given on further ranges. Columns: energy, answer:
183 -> 13.13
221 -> 16.97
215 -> 15.86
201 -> 13.4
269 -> 13.61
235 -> 6.101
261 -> 13.64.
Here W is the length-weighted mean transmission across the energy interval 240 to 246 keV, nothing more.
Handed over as 12.1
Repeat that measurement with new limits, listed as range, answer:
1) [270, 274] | 13.4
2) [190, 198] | 13.4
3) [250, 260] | 13.4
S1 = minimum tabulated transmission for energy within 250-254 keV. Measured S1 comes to 13.15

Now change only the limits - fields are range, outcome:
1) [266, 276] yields 13.14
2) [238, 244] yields 8.553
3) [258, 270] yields 13.31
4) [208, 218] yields 14.06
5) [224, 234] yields 7.757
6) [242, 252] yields 12.17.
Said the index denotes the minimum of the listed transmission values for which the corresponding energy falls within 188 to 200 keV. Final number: 13.28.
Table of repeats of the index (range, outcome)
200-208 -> 13.37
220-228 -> 15.08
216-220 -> 16.24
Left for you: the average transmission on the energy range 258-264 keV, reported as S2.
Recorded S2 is 13.5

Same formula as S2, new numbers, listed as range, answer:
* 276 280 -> 13.4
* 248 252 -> 13.3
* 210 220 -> 15.8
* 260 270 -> 13.6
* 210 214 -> 15.1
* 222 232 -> 14.5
